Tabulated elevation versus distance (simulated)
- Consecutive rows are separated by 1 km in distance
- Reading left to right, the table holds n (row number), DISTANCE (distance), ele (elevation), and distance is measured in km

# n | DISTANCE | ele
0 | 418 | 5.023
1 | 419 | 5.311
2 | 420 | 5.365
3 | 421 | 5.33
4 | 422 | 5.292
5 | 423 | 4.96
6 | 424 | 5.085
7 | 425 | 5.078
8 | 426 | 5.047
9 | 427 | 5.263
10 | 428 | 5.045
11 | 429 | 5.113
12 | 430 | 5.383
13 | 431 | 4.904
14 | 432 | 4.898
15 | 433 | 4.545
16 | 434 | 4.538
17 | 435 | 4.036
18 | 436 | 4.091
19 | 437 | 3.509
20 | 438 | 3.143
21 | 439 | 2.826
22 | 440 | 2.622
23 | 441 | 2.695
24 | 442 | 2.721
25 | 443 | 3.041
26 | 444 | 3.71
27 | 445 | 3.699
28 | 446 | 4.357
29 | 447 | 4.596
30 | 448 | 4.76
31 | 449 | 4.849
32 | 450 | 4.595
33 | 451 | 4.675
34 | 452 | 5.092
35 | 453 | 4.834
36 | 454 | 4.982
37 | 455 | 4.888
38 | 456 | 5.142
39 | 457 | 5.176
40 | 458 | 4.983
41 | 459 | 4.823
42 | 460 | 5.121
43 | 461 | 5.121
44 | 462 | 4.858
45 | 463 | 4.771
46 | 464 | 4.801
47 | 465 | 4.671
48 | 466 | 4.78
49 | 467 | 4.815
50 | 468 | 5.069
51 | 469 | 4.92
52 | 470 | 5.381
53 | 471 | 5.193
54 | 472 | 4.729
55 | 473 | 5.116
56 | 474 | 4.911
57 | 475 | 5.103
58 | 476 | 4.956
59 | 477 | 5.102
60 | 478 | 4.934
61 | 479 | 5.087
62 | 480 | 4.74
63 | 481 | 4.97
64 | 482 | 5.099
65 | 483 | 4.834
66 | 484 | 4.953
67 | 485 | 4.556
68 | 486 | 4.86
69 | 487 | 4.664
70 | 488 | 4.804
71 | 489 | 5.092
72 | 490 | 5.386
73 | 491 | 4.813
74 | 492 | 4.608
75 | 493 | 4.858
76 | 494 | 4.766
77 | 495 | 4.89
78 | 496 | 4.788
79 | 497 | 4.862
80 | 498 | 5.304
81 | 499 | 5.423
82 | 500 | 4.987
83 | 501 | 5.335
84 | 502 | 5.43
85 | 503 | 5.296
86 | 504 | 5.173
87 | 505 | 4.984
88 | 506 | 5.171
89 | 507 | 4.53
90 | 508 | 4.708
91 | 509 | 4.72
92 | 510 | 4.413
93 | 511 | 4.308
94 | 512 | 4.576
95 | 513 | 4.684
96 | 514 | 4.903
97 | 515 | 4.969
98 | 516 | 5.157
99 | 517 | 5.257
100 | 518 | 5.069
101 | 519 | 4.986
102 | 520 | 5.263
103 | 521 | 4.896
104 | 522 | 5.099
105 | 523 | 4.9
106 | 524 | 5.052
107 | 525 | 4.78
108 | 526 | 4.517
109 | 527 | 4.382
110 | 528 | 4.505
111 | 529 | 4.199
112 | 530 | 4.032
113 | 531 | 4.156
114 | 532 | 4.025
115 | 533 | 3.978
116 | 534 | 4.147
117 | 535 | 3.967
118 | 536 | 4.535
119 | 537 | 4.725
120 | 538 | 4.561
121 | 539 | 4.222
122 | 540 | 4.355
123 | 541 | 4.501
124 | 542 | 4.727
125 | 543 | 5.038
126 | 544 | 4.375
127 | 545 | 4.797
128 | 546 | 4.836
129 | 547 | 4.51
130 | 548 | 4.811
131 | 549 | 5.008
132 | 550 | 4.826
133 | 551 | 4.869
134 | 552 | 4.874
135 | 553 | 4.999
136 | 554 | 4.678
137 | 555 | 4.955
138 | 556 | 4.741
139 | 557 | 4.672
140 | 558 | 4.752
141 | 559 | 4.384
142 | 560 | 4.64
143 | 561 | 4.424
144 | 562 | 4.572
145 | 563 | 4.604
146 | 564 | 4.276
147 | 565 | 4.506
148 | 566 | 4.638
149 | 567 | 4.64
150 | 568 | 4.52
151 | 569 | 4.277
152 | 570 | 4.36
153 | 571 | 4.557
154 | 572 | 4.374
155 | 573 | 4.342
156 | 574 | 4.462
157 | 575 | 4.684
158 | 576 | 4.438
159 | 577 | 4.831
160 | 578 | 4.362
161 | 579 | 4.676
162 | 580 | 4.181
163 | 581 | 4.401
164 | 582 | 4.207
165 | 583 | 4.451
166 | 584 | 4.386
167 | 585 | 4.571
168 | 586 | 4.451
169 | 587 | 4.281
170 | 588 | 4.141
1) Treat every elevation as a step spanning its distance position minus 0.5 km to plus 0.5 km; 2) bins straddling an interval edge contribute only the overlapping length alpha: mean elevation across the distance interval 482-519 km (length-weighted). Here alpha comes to 4.92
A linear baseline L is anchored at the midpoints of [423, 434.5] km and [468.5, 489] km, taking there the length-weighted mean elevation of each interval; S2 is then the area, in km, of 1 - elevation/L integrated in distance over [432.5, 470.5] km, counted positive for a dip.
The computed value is 4.4 km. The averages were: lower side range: 4.99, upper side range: 4.95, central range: 4.4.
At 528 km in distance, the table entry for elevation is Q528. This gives 4.505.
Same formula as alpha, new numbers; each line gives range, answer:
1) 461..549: 4.81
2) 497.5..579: 4.69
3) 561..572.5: 4.48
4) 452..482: 4.97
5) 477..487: 4.89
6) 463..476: 4.95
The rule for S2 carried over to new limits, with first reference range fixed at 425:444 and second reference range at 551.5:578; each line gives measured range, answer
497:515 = -2.4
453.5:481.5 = -5.0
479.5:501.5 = -3.2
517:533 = -0.8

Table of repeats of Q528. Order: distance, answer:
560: 4.64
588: 4.141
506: 5.171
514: 4.903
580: 4.181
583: 4.451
